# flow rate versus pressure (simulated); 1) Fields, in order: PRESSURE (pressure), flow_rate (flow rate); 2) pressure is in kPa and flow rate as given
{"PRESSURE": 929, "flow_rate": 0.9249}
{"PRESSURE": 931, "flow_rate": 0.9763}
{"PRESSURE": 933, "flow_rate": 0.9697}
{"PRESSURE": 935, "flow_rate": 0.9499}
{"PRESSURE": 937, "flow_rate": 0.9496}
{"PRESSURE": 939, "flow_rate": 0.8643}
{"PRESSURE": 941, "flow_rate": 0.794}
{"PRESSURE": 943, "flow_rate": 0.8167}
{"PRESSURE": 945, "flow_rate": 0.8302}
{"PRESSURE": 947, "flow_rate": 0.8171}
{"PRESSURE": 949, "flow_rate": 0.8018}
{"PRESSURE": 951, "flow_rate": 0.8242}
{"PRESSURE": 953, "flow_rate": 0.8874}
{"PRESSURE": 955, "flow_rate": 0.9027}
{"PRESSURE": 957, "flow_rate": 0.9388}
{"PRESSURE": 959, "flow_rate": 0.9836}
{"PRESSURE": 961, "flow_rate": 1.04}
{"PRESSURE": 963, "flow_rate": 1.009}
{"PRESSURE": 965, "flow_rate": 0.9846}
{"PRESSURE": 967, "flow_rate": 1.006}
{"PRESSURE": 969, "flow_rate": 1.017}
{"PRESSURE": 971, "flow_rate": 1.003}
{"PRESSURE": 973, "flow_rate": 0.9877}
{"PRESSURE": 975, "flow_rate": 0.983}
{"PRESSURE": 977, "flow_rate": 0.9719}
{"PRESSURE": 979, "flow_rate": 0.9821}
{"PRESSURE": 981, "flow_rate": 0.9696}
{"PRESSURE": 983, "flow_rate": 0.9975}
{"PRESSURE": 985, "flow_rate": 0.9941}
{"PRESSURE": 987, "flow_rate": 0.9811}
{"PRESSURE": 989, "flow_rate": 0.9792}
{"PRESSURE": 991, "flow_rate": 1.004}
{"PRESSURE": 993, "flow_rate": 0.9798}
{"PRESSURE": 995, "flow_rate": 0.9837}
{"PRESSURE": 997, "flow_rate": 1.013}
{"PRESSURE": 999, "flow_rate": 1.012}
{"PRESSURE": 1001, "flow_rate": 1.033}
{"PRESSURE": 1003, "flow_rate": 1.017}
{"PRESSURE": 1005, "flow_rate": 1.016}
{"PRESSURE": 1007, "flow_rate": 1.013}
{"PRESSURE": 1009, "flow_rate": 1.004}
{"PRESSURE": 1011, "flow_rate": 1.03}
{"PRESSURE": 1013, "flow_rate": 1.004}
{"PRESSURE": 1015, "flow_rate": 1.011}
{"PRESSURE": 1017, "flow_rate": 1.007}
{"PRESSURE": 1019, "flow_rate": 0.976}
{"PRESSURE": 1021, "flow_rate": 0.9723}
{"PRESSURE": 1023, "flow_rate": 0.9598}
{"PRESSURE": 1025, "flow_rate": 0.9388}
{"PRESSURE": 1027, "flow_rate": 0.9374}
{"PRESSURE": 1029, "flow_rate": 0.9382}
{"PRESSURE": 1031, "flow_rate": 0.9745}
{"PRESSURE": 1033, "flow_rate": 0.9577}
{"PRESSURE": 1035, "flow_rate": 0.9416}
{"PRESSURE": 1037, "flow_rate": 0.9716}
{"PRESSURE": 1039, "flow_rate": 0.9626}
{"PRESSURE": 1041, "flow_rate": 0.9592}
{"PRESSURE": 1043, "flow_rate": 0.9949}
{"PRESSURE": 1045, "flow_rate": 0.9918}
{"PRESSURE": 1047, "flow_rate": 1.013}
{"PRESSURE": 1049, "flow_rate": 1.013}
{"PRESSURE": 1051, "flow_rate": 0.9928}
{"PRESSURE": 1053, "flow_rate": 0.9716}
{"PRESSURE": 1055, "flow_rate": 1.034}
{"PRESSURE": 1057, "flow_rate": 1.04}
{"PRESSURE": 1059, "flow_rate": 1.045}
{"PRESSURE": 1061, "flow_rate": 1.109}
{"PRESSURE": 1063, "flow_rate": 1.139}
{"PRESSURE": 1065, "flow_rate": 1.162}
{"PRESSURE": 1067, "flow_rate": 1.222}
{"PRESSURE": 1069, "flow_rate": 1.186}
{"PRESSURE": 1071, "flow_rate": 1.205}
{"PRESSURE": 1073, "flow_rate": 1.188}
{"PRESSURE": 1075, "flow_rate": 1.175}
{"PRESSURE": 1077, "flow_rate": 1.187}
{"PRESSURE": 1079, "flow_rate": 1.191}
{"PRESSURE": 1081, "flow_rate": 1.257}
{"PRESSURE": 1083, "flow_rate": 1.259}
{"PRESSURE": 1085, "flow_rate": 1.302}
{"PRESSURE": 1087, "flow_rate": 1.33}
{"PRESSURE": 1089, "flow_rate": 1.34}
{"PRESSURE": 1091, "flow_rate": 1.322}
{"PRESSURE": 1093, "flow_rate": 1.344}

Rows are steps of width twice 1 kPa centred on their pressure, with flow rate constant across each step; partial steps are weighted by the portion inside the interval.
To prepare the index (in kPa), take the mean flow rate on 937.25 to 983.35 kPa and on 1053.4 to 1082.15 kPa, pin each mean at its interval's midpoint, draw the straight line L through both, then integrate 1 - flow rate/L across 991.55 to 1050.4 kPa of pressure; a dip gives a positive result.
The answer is 3.7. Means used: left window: 0.93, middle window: 0.987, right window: 1.15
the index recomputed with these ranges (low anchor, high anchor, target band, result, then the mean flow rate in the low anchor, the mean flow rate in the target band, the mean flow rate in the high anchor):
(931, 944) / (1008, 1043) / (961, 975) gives -1.2 kPa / 0.897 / 1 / 0.974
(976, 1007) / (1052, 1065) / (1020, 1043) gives 1.8 kPa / 0.996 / 0.957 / 1.06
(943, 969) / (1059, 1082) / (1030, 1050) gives 2.4 kPa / 0.919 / 0.978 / 1.18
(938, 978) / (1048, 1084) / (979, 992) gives -0.1 kPa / 0.923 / 0.987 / 1.13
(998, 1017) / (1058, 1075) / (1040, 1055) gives 1.6 kPa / 1.02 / 0.994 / 1.16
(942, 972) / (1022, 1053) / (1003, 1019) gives -0.9 kPa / 0.924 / 1.01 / 0.97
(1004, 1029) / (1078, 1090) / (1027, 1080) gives 4.2 kPa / 0.987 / 1.06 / 1.28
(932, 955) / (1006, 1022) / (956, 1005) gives -3.1 kPa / 0.866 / 0.995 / 1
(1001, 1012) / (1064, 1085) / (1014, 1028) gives 1.1 kPa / 1.02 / 0.972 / 1.21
